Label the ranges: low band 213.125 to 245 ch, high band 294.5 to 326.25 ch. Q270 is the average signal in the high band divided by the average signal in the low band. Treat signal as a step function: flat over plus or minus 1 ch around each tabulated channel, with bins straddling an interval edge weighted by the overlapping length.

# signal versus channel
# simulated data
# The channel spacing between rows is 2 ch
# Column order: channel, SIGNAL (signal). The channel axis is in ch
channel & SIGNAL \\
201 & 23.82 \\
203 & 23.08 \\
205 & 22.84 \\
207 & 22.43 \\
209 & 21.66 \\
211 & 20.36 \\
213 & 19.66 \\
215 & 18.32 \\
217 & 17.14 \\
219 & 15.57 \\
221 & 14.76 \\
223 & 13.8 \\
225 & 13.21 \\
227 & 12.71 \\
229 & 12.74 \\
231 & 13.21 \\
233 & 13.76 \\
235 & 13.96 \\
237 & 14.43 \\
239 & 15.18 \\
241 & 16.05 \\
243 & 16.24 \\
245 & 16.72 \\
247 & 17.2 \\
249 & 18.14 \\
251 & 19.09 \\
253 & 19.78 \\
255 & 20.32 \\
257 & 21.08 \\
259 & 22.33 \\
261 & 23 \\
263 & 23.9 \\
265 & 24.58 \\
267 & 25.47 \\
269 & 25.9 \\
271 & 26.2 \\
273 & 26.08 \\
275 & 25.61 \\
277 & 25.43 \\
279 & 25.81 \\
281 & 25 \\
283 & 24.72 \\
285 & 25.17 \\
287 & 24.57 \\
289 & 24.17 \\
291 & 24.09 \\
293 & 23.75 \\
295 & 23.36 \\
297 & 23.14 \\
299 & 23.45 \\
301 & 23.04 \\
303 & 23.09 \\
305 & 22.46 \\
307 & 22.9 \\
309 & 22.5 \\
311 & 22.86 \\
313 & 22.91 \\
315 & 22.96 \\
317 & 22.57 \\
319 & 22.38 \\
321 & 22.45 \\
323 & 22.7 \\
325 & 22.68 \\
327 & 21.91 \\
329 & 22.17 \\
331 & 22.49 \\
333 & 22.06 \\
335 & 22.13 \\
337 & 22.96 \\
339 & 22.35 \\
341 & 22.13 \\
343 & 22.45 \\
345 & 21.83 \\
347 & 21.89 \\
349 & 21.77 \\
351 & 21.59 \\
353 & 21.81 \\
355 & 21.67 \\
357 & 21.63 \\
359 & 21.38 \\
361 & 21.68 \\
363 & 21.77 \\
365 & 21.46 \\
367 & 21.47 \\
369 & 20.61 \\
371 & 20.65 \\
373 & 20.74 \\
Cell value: 1.53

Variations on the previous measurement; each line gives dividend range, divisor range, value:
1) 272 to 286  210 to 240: 1.67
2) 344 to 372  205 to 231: 1.27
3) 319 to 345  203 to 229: 1.26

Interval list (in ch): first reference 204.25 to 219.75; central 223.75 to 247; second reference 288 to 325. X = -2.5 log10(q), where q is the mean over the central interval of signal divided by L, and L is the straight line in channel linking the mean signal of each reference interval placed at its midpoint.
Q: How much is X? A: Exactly 0.38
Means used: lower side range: 19.8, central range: 14.5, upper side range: 23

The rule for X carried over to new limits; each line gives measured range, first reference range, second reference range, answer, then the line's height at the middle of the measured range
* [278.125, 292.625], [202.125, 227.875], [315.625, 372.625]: -0.22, 20.2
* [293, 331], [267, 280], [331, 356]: 0.05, 23.8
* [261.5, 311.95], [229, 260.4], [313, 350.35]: -0.23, 19.6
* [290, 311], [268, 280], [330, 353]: 0.06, 24.4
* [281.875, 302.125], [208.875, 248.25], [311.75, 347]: -0.20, 19.9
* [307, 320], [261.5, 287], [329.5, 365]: 0.04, 23.5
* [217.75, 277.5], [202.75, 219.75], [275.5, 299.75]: 0.19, 22.1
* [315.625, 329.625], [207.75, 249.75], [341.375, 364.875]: -0.11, 20.3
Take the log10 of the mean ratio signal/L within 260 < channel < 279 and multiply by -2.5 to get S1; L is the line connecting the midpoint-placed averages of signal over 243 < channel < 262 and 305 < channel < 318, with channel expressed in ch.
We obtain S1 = -0.22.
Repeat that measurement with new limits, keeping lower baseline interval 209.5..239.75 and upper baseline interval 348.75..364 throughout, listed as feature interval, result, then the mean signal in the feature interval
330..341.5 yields -0.09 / 22.4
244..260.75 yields -0.17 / 19.5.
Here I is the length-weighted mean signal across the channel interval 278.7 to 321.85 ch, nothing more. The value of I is 23.5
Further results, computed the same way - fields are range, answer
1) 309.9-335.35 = 22.5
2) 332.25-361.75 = 22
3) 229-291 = 21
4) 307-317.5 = 22.8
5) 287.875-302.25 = 23.6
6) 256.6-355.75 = 23.3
